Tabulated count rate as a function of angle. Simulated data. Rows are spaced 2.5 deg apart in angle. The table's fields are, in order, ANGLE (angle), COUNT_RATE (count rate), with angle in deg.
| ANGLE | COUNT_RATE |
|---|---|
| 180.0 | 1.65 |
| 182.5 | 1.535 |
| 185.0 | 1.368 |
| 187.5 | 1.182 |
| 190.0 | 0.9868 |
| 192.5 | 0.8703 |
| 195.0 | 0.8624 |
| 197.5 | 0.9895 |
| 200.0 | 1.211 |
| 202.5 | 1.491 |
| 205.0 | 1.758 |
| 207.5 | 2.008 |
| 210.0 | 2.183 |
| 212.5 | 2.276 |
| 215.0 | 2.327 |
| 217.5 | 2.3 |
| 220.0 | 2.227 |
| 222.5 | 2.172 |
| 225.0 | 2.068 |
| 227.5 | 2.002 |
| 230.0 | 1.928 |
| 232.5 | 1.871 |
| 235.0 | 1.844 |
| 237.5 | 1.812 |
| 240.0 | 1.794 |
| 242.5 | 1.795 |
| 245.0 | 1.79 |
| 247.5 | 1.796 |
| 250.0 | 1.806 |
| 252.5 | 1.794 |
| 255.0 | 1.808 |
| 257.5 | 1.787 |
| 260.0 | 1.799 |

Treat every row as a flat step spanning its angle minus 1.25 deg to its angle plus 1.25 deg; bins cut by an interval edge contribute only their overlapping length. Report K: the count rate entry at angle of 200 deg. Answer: 1.211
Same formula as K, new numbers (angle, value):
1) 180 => 1.65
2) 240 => 1.794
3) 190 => 0.9868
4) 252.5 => 1.794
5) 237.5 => 1.812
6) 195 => 0.8624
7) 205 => 1.758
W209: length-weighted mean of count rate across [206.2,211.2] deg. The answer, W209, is 2.09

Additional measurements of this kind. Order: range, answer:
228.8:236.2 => 1.88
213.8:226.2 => 2.22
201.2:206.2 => 1.62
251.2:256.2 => 1.8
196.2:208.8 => 1.49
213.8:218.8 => 2.31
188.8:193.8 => 0.927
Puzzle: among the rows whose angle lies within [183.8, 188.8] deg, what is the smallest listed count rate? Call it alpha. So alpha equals 1.182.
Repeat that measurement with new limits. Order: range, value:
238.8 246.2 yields 1.79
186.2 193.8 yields 0.8703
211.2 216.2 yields 2.276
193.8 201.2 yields 0.8624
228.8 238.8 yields 1.812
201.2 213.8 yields 1.491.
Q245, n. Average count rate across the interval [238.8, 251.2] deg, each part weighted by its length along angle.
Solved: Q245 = 1.8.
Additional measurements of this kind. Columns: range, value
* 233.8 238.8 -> 1.83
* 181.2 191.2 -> 1.27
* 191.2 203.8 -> 1.09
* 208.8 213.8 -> 2.23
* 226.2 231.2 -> 1.97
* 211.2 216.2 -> 2.3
